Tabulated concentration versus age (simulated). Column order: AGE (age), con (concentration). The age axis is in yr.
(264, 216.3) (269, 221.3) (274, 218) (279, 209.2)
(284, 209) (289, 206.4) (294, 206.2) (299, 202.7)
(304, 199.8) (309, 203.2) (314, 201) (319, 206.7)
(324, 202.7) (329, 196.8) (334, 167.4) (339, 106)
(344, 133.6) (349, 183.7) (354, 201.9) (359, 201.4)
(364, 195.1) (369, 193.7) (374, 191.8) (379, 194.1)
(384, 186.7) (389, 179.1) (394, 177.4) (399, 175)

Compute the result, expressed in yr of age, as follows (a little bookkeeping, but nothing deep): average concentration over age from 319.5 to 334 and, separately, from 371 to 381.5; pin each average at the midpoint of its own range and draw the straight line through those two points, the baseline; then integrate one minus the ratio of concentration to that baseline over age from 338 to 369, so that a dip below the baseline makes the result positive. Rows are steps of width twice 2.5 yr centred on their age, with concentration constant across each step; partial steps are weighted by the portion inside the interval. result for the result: 3.0 yr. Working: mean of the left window 195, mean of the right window 193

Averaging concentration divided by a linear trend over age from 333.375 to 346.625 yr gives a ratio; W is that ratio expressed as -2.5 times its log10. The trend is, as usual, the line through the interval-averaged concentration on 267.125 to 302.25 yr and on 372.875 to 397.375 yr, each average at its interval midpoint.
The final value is 0.43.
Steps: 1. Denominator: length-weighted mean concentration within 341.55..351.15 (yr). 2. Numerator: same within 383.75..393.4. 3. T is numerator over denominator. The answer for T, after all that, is 1.1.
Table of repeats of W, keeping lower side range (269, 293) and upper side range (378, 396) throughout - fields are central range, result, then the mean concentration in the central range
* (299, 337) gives 0.032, 196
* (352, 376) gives -0.039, 197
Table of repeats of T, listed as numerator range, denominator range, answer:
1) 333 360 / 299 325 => 0.81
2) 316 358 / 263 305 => 0.84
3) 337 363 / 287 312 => 0.83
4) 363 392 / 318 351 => 1.12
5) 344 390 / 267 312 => 0.91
